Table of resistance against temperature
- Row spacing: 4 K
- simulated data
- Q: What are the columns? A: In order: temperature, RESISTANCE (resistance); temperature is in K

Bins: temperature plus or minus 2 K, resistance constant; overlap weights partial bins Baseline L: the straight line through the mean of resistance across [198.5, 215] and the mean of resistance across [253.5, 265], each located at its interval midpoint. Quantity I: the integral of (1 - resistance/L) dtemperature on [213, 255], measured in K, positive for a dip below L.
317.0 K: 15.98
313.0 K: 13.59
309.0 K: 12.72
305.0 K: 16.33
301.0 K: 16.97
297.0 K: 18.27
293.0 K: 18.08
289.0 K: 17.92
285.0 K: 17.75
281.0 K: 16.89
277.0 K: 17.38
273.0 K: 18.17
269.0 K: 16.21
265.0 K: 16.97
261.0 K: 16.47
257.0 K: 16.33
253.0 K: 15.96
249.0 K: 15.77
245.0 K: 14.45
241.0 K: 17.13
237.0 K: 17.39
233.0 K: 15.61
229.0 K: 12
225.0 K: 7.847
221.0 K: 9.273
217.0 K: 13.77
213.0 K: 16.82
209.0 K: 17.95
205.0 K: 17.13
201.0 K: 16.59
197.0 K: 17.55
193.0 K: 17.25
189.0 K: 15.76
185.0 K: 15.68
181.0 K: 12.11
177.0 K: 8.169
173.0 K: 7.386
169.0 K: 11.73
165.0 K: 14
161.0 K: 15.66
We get 6.8 K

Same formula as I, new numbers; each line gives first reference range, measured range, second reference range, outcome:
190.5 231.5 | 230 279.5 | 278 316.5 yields -2.57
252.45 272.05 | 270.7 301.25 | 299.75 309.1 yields -3.09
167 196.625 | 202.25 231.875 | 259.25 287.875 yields 1.51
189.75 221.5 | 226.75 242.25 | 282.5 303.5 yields 1.23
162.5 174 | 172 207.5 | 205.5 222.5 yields -3.22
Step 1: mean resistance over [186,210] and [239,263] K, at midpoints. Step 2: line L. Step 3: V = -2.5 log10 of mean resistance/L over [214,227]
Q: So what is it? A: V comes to 0.46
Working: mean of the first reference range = 16.9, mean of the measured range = 10.8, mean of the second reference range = 16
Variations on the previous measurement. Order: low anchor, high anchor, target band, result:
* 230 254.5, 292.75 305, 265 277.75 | -0.031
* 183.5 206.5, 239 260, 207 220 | 0.053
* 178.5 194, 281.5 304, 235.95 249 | 0.011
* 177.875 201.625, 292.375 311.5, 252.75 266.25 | -0.034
